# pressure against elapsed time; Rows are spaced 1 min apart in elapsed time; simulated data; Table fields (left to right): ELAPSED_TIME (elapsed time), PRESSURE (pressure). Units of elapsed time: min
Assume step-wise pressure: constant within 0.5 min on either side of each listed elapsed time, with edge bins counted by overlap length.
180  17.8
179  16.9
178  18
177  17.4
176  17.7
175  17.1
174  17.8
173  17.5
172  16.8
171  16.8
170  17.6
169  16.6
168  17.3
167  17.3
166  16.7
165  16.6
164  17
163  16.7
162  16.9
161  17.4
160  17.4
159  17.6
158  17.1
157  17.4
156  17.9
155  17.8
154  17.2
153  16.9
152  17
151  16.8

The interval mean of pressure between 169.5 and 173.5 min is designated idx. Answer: 17.2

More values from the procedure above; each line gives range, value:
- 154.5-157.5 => 17.7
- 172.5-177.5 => 17.5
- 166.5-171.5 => 17.1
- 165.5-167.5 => 17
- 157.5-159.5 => 17.4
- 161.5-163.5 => 16.8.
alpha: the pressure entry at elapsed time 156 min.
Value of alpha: 17.9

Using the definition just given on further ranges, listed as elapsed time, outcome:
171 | 16.8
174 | 17.8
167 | 17.3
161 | 17.4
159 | 17.6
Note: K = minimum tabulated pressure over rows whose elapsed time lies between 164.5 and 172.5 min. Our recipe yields 16.6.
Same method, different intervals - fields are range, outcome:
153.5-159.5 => 17.1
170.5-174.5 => 16.8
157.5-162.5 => 16.9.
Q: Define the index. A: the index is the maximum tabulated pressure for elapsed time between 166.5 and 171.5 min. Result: 17.6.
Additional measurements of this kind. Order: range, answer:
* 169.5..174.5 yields 17.8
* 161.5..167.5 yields 17.3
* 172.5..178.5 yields 18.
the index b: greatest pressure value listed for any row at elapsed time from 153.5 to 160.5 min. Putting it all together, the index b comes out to 17.9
